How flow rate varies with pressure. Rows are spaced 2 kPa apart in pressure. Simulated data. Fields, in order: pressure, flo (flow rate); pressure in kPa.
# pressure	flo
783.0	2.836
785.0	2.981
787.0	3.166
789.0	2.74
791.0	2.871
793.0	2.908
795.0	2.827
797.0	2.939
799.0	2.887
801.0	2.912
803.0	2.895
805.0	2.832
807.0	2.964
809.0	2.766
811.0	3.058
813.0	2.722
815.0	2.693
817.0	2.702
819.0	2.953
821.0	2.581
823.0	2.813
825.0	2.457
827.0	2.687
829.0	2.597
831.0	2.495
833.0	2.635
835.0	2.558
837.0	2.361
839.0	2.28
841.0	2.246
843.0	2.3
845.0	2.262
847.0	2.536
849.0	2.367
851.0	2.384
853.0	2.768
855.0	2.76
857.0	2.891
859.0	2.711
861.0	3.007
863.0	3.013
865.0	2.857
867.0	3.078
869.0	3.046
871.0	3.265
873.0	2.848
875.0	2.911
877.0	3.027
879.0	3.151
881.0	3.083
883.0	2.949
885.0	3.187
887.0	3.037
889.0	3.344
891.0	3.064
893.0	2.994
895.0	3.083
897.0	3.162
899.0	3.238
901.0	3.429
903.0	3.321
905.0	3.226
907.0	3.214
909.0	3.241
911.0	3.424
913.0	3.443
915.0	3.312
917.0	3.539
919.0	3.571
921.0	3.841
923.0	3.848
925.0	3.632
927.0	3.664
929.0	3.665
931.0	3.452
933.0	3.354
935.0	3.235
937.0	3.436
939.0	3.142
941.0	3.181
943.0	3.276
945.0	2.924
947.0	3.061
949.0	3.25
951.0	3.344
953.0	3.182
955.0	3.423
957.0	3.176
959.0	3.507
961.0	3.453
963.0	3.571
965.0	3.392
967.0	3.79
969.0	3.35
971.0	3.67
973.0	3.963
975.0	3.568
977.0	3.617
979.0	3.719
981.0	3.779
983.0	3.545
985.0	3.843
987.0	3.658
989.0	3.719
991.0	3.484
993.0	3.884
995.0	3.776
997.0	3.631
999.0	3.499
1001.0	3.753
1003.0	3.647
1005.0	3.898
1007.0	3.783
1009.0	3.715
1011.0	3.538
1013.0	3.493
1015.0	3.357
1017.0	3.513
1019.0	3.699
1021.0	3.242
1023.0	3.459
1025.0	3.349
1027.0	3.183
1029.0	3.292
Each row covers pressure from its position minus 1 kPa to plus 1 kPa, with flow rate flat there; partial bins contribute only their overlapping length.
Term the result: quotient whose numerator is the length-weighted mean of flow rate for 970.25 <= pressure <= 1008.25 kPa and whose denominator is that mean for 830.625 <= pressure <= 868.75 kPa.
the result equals 1.4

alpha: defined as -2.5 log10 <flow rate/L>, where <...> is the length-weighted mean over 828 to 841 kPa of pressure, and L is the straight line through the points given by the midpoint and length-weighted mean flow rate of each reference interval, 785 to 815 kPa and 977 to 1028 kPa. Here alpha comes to 0.22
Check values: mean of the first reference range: 2.89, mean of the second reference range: 3.61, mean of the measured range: 2.47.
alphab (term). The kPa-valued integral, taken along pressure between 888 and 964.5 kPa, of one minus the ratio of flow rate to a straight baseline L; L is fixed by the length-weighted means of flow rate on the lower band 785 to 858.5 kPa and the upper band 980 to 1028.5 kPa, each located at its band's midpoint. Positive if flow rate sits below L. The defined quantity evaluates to -3.3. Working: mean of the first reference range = 2.69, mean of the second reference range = 3.6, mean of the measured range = 3.35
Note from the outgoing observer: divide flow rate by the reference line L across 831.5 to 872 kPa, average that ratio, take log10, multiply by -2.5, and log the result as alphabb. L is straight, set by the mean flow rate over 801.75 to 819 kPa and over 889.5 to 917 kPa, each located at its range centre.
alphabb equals 0.14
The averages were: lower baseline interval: 2.84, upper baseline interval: 3.26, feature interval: 2.66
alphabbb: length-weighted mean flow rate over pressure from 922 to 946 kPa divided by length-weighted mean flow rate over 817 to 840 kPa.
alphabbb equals 1.31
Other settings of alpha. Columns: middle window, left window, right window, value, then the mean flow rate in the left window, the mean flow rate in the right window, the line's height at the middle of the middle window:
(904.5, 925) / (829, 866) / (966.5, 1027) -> -0.14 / 2.58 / 3.62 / 3.05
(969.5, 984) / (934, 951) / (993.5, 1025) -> -0.09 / 3.2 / 3.6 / 3.4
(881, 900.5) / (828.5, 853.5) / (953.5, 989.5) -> -0.09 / 2.44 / 3.59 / 2.88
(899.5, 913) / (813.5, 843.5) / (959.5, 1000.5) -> -0.07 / 2.56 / 3.65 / 3.12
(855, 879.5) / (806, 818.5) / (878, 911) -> 0.03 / 2.82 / 3.18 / 3.06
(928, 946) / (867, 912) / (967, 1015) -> 0.03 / 3.15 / 3.67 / 3.39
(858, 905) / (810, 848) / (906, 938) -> 0.00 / 2.58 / 3.49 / 3.09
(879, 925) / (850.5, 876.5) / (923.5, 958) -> -0.06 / 2.9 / 3.33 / 3.11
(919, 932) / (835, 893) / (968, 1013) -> -0.14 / 2.81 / 3.68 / 3.23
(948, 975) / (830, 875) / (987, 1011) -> -0.01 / 2.67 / 3.7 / 3.44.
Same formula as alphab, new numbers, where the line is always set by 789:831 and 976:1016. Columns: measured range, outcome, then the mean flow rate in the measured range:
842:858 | 2.4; 2.53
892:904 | 0.0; 3.2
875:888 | 0.3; 3.06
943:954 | 0.9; 3.16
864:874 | 0.2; 3.02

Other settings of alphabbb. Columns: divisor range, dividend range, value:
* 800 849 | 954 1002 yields 1.37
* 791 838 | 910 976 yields 1.25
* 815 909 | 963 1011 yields 1.29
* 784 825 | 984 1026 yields 1.27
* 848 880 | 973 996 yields 1.29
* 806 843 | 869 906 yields 1.19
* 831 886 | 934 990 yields 1.26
